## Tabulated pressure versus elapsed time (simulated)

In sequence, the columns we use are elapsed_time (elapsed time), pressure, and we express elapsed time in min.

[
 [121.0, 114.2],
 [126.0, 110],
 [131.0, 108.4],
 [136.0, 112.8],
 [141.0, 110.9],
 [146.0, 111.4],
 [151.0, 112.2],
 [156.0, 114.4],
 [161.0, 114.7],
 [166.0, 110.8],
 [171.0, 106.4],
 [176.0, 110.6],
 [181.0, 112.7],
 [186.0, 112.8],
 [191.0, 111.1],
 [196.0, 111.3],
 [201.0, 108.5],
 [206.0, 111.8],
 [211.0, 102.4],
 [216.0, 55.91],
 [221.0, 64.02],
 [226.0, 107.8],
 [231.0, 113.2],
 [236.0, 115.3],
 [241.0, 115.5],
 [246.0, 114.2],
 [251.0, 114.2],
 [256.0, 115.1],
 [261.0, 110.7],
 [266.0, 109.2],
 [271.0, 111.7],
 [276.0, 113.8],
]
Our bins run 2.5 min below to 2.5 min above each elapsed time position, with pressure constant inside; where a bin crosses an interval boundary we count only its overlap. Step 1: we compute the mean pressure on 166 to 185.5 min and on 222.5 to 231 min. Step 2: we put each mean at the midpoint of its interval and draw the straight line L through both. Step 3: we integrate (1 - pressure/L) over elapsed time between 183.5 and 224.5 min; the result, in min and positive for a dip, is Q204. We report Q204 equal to 3.7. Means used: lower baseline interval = 110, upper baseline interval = 104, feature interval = 97.5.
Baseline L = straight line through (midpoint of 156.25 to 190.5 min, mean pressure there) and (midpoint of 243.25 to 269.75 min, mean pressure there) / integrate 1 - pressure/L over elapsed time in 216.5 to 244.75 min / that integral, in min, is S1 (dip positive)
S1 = 3.0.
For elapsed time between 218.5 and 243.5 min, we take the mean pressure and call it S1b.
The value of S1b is 103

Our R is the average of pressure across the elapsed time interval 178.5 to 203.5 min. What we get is 111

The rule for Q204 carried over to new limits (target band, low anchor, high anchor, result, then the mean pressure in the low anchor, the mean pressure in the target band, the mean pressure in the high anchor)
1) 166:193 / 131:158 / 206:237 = -1.87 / 112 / 111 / 93.5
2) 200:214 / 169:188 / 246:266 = 0.74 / 111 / 106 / 113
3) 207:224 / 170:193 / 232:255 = 5.20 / 111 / 78.4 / 115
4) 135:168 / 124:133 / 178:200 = -0.69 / 109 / 112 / 112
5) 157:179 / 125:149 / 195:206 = -0.09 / 111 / 111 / 110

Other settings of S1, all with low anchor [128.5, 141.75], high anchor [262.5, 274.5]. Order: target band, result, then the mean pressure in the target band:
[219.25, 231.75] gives 1.9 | 94.3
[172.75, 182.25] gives 0.0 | 111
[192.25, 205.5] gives 0.0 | 110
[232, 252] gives -0.7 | 115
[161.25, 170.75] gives 0.0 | 111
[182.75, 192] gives -0.1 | 112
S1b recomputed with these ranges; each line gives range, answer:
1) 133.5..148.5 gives 112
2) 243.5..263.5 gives 114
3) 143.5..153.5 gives 112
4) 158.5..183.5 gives 111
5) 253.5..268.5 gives 112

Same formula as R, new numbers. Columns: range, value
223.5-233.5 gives 110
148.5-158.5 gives 113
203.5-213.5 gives 107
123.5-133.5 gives 109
